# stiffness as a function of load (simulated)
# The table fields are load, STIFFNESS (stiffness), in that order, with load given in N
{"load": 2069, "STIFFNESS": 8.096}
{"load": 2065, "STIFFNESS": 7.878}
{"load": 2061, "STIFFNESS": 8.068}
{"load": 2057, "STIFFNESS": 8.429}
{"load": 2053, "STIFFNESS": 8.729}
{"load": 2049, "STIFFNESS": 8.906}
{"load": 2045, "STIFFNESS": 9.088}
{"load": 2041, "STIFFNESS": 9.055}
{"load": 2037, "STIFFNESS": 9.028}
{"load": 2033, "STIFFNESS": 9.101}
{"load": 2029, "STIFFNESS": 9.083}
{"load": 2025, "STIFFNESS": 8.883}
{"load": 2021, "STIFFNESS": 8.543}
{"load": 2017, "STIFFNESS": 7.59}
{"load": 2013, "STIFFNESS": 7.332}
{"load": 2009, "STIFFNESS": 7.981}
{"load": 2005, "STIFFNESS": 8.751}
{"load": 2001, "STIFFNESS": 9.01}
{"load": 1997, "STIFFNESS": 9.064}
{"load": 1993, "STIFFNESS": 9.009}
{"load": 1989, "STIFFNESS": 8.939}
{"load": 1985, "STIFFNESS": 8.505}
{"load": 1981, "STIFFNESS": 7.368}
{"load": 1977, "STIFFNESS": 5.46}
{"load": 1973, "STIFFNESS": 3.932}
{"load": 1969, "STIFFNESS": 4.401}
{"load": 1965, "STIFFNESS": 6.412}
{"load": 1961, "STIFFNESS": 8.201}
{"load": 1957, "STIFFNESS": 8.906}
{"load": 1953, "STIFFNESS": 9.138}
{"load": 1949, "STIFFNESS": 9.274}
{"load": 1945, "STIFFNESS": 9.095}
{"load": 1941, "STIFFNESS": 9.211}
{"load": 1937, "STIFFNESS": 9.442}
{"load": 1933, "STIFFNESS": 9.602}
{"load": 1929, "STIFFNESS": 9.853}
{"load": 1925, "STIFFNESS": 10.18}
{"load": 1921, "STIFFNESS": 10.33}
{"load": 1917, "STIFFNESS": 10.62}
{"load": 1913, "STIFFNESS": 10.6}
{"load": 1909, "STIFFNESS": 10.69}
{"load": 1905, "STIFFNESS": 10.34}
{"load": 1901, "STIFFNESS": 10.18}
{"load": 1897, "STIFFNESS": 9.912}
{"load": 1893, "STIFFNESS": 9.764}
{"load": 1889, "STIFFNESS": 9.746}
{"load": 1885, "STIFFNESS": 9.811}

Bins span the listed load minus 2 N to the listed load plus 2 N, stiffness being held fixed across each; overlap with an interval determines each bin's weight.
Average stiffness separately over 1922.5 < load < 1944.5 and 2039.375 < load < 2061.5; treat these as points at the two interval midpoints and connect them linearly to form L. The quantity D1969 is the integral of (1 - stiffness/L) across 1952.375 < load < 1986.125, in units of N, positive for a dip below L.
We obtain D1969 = 9.3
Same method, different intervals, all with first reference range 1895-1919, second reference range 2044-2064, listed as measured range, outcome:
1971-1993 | 5.6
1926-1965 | 3.3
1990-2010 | 0.9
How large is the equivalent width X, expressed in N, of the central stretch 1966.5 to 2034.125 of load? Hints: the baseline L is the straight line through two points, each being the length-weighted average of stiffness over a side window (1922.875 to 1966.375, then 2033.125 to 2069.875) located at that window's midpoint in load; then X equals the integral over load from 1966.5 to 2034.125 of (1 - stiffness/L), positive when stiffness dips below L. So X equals 7.92 N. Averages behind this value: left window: 9.07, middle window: 7.79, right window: 8.63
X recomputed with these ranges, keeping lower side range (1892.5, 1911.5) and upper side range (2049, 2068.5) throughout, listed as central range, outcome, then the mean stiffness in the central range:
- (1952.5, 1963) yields 0.9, 8.69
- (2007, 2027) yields 1.7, 8.07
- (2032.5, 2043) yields -0.6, 9.06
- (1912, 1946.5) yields 0.1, 9.87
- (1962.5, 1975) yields 5.8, 5.05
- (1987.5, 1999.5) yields 0.1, 9.01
